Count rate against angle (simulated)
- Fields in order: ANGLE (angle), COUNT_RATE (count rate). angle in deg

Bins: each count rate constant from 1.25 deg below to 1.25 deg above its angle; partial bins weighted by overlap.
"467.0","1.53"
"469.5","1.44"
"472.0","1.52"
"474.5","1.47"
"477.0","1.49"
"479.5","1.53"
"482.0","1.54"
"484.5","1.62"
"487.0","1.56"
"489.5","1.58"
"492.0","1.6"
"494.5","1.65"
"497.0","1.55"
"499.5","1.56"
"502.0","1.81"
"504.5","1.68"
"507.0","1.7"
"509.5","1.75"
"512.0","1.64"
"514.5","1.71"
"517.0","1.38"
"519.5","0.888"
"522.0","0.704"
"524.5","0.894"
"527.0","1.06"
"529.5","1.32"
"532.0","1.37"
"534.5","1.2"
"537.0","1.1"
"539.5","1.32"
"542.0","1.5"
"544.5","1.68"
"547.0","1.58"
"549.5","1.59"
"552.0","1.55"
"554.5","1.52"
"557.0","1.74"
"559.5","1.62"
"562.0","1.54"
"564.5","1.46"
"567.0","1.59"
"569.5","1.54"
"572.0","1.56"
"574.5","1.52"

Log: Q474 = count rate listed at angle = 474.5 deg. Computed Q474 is 1.47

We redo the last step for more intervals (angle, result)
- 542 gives 1.5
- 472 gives 1.52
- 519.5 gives 0.888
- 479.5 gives 1.53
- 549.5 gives 1.59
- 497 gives 1.55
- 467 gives 1.53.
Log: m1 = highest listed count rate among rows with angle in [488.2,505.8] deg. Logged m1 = 1.81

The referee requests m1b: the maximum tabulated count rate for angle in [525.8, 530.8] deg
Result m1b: 1.32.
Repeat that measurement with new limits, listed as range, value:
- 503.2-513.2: 1.75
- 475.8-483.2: 1.54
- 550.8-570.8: 1.74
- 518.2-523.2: 0.888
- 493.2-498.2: 1.65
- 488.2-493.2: 1.6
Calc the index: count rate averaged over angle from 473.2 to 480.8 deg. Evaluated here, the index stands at 1.5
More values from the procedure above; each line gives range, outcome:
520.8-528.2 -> 0.886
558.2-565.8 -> 1.54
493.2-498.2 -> 1.6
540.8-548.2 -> 1.59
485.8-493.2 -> 1.58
